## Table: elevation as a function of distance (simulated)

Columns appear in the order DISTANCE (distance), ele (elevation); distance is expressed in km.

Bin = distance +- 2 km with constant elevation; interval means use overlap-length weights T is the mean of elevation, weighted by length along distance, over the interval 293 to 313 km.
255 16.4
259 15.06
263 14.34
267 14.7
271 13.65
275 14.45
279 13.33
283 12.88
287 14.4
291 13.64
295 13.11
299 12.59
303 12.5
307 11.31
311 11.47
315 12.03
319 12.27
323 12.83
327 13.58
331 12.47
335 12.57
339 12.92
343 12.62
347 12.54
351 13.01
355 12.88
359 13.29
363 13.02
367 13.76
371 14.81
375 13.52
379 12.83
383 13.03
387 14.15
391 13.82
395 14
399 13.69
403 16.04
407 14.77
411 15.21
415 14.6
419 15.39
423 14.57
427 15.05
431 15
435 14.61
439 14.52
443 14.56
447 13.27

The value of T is 12.2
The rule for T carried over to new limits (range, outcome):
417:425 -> 15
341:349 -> 12.6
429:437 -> 14.8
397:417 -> 14.9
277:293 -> 13.6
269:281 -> 13.8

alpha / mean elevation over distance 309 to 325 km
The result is 12.2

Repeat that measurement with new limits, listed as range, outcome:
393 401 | 13.8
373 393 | 13.5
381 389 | 13.6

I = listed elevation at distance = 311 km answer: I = 11.47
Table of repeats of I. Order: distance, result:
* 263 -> 14.34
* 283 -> 12.88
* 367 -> 13.76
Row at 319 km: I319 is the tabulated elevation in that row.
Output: 12.27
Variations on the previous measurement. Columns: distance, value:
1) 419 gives 15.39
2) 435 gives 14.61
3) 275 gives 14.45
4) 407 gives 14.77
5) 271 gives 13.65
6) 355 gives 12.88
